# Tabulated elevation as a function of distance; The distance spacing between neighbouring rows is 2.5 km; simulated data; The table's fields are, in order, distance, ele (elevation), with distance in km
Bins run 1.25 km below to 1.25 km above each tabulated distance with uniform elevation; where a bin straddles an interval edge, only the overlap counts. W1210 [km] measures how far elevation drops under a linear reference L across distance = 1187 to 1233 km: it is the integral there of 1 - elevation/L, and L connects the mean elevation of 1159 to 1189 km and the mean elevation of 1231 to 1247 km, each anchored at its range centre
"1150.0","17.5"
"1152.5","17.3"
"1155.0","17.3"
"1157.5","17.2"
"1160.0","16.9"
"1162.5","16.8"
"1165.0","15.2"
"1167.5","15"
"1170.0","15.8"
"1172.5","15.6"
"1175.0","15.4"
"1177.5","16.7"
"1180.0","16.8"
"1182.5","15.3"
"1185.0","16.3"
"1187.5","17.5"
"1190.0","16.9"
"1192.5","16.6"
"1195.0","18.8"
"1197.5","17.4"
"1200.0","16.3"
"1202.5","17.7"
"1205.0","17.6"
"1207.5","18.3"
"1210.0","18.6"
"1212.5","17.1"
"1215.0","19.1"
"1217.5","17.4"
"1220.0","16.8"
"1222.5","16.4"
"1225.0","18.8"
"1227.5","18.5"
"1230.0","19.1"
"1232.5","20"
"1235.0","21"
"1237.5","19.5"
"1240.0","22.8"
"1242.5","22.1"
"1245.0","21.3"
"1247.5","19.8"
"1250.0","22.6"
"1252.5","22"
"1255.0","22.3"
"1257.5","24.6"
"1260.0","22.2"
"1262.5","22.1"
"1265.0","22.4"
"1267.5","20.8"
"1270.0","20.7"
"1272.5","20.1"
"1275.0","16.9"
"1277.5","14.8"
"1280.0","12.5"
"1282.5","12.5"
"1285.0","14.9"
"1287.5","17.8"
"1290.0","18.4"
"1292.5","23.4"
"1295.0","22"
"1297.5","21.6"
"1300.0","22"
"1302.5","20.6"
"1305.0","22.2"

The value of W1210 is 2.4 km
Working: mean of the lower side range 16.1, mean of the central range 17.8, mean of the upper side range 21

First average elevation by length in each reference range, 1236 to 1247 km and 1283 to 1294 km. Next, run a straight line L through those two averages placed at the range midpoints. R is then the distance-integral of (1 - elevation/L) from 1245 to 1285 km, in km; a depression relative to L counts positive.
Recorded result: 0.46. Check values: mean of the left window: 21.3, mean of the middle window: 19.6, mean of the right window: 18.3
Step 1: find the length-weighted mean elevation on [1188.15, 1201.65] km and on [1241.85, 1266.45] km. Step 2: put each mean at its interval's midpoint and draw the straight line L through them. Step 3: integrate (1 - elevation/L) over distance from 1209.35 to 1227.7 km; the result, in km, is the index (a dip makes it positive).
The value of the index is 1.3 km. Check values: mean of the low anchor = 17.2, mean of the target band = 17.8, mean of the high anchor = 22.1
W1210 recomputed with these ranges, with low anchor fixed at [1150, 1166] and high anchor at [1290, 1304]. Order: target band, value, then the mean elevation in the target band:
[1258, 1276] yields -0.34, 21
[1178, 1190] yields 0.82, 16.5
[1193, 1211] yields 0.60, 17.8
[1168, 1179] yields 0.99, 15.8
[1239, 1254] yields -1.41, 21.8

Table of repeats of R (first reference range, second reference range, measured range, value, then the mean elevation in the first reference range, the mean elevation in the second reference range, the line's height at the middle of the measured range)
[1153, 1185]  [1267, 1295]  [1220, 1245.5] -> -4.1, 16.2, 17.6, 17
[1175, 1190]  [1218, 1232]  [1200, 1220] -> -0.4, 16.5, 18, 17.5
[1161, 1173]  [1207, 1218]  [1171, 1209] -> 0.1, 15.7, 18.1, 16.9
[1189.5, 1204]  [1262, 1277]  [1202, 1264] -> -3.9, 17.3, 20.1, 18.7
